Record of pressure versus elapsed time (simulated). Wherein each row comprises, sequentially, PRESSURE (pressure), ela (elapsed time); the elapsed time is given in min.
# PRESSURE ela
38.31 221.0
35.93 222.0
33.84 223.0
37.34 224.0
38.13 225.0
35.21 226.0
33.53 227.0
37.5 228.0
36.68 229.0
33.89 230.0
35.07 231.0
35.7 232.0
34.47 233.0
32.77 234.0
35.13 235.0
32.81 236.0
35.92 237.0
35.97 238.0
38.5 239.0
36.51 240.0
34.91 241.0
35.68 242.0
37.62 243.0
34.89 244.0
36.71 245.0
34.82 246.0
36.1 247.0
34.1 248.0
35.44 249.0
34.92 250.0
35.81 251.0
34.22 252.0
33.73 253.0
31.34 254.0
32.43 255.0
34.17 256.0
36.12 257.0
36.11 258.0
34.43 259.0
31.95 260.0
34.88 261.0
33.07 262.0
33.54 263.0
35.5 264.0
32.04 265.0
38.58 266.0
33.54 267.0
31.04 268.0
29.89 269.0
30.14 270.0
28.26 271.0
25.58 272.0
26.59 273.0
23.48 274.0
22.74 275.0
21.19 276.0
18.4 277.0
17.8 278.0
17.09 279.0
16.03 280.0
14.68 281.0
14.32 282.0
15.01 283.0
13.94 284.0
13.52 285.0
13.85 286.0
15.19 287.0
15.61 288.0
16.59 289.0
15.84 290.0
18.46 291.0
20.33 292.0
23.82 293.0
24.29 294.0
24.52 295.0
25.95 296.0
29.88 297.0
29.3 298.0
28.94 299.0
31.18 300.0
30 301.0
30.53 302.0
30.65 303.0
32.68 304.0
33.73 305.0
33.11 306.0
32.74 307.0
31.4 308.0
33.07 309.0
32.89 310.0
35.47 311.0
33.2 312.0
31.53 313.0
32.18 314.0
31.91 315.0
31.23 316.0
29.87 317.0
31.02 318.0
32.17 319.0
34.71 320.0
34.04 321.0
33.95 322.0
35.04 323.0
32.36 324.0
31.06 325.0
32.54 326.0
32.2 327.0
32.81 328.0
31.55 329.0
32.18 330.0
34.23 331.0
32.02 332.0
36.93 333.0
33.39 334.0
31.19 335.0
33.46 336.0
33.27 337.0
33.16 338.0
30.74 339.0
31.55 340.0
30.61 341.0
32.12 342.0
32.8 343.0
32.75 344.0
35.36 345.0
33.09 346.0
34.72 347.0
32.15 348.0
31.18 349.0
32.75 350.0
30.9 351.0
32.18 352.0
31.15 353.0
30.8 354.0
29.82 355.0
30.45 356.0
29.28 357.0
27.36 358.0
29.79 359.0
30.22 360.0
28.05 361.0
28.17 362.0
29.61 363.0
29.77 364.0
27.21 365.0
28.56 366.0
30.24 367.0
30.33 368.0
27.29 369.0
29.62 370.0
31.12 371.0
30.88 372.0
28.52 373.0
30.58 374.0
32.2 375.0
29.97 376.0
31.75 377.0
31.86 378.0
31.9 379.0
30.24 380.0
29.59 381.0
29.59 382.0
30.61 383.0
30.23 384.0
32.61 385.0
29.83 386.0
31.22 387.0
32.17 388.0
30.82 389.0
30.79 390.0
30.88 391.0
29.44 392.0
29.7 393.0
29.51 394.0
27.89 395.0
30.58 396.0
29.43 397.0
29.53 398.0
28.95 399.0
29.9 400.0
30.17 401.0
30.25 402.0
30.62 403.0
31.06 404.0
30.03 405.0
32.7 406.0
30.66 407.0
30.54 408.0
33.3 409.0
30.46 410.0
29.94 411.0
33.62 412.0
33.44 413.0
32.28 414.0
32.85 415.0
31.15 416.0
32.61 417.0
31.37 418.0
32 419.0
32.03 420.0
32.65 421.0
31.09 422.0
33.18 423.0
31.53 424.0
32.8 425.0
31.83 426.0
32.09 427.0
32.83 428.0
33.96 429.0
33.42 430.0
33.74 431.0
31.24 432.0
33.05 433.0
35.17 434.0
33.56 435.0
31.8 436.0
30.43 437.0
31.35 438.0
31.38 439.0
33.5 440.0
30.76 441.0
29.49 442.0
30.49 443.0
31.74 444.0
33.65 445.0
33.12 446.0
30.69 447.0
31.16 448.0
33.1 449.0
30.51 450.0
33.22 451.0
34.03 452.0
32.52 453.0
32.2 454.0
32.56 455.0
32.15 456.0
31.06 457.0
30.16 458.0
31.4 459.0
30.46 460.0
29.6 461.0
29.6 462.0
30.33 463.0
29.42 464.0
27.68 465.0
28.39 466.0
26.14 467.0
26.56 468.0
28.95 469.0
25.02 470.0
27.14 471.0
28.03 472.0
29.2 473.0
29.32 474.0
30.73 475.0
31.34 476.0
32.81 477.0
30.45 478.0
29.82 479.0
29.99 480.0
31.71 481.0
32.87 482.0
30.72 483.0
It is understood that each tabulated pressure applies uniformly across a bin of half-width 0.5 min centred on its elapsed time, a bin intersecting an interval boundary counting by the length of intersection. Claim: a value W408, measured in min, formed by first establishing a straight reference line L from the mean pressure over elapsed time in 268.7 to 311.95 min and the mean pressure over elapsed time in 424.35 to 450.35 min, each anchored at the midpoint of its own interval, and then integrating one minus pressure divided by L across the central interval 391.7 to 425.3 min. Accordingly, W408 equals -0.5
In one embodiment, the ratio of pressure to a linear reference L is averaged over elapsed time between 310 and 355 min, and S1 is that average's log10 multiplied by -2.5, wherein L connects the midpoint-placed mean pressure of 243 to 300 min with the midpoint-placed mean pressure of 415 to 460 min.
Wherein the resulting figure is -0.13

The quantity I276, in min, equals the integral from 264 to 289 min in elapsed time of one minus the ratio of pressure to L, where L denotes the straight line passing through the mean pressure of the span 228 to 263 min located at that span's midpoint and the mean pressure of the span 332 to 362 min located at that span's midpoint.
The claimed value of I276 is 8.7 min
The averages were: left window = 34.9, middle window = 22.2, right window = 31.7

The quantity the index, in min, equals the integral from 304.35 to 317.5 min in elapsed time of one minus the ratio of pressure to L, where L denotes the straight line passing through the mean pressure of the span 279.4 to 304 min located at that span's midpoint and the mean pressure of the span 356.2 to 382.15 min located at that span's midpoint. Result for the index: -5.0 min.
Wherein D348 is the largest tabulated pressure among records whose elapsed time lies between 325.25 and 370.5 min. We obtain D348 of 36.93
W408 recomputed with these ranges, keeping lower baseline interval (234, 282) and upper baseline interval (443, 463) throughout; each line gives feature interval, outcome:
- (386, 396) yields 0.4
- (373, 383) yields 0.2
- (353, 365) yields 0.8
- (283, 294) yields 5.0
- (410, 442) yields -0.7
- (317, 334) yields -0.9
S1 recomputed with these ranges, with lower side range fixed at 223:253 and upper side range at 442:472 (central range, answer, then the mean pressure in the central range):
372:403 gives 0.057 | 30.4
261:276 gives 0.156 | 30.1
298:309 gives 0.082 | 31.5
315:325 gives 0.032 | 32.6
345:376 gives 0.079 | 30.3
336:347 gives 0.013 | 32.7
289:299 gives 0.405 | 23.5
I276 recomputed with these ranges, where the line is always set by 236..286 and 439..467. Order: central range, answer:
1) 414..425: -0.4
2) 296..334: -2.6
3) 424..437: -0.8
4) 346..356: -0.4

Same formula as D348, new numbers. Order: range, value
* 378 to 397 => 32.61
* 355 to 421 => 33.62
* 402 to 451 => 35.17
